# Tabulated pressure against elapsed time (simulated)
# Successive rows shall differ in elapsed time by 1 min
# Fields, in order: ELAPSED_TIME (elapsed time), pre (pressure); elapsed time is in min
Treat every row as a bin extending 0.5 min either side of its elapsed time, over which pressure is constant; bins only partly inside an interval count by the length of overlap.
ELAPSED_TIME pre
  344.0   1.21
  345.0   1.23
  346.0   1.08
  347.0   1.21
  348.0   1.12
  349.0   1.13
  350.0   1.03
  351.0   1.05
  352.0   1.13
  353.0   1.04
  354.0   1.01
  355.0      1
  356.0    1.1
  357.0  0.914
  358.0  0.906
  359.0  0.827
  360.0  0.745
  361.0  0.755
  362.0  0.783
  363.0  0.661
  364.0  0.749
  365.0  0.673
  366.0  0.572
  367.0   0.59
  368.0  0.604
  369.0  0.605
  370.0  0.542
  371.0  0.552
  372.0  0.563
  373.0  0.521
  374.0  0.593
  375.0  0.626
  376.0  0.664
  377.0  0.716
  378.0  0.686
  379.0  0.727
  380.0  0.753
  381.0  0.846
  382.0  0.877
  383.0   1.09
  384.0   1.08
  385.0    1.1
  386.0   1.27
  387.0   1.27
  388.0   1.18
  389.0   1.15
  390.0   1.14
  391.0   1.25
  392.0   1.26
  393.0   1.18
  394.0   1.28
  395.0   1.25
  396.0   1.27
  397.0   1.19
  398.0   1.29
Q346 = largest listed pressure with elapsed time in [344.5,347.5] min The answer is 1.23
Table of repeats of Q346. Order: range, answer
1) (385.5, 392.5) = 1.27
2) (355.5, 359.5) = 1.1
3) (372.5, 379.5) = 0.727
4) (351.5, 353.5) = 1.13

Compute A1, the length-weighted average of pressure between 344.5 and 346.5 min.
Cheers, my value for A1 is 1.16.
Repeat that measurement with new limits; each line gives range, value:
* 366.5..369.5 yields 0.6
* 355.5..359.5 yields 0.937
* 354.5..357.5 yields 1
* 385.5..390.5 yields 1.2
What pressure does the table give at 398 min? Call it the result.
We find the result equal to 1.29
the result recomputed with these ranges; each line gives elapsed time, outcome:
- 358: 0.906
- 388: 1.18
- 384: 1.08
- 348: 1.12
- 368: 0.604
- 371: 0.552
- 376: 0.664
